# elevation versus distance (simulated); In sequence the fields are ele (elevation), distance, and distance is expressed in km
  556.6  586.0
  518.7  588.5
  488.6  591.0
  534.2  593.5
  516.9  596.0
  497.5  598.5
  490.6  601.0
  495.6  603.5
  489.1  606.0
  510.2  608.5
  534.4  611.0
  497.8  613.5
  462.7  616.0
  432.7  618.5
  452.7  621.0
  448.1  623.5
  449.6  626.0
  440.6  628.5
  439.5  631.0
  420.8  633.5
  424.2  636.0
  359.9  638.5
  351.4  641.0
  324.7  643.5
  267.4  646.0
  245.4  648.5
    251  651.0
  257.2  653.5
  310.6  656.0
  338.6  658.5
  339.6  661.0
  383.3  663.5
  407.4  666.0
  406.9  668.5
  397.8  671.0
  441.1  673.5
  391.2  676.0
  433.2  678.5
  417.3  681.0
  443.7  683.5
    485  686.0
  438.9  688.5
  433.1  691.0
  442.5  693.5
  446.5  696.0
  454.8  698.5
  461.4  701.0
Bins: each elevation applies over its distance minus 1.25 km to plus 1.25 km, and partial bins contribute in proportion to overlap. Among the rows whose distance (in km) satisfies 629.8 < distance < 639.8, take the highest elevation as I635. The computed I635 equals 439.5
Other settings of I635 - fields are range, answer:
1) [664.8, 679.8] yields 441.1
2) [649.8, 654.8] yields 257.2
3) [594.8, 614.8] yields 534.4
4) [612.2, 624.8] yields 497.8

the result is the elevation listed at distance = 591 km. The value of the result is 488.6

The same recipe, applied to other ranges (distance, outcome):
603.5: 495.6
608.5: 510.2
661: 339.6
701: 461.4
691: 433.1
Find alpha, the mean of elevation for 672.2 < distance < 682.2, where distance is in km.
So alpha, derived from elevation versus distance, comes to 421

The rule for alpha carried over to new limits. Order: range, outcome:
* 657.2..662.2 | 339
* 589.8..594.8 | 512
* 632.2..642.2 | 390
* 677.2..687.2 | 444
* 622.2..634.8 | 440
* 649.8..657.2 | 273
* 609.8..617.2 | 498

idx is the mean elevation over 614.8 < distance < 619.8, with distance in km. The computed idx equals 448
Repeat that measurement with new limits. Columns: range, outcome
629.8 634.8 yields 430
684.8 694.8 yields 450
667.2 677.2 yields 409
